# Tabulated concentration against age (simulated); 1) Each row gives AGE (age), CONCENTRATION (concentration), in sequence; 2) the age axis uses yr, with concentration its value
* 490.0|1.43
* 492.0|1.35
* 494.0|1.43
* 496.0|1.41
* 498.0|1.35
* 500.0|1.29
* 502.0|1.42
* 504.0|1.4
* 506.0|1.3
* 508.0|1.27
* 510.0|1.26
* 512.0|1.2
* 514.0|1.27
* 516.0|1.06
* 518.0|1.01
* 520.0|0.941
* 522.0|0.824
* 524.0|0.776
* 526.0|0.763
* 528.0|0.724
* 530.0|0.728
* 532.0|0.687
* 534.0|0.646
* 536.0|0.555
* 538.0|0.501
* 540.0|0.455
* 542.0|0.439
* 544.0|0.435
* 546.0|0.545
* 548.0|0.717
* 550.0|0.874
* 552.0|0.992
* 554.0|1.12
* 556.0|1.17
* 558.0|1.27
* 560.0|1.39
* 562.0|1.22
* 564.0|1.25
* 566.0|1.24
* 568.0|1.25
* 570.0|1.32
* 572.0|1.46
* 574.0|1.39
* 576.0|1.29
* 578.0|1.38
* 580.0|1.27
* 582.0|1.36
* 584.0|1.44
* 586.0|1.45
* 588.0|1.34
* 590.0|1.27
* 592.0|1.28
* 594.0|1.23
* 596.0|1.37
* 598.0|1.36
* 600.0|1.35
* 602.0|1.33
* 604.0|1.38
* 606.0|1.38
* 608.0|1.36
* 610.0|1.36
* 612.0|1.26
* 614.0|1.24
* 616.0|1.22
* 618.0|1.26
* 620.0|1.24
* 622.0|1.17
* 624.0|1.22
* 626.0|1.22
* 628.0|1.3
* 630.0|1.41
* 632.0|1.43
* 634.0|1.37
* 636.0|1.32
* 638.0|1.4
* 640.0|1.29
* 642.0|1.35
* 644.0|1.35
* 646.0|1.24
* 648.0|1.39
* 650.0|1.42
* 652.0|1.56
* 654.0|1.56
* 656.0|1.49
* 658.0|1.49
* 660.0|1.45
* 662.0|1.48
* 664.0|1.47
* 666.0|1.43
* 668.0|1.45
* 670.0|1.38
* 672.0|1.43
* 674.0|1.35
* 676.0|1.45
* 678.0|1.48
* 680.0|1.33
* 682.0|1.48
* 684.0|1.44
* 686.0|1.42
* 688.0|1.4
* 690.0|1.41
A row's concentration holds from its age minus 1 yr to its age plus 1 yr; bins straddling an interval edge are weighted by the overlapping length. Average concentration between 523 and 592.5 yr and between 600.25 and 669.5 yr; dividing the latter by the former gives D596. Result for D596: 1.33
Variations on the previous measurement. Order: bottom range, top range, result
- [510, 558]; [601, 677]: 1.66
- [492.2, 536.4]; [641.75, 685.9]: 1.34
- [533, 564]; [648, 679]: 1.74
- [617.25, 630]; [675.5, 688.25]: 1.15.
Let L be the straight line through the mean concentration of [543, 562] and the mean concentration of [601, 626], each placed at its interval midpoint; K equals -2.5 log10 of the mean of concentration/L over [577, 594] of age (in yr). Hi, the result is -0.183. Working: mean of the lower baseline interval 0.96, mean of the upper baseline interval 1.28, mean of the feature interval 1.34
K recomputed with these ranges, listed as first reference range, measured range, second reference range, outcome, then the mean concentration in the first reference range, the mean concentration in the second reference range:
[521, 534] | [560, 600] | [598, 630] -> -0.232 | 0.742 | 1.29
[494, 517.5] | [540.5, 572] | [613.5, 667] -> 0.280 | 1.29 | 1.36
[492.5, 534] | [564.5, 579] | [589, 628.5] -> -0.098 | 1.1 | 1.29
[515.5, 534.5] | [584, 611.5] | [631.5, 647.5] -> -0.171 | 0.814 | 1.34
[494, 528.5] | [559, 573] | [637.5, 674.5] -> -0.045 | 1.15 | 1.42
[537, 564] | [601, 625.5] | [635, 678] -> -0.080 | 0.871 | 1.42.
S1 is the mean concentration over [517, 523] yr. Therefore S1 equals 0.925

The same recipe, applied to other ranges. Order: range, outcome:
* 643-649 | 1.33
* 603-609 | 1.37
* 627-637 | 1.37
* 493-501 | 1.37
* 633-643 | 1.35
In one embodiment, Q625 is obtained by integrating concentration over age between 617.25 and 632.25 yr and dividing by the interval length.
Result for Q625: 1.27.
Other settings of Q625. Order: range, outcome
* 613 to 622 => 1.23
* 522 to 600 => 1.05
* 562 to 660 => 1.34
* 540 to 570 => 0.987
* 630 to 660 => 1.41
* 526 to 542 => 0.612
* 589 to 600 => 1.31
